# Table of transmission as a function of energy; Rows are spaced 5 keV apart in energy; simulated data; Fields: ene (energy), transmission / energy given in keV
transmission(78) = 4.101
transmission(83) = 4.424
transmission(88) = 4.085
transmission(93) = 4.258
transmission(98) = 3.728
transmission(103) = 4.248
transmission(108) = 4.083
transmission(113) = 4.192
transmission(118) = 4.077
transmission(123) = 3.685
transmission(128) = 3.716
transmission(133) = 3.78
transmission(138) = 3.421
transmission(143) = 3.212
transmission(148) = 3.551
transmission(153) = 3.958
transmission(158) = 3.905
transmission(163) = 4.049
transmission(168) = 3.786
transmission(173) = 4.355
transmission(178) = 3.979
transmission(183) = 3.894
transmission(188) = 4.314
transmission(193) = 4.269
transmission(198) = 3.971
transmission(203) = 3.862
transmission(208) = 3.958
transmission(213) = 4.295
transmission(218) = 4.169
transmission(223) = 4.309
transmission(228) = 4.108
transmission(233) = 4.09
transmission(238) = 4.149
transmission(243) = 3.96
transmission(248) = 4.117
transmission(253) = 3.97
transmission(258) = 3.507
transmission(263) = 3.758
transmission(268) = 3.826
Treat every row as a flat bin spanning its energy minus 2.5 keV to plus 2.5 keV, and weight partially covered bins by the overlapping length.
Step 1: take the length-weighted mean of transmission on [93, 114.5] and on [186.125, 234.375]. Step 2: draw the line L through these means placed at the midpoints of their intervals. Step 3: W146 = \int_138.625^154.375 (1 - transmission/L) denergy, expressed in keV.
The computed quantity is 2.20 keV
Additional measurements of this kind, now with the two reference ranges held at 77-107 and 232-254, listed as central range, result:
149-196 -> 0.67 keV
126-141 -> 1.81 keV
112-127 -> 0.69 keV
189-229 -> -0.46 keV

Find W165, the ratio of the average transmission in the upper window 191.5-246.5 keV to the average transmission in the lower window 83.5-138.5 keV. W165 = 1.0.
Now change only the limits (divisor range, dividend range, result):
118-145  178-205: 1.12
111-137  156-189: 1.04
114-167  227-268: 1.05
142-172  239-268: 1.02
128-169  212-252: 1.12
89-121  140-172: 0.92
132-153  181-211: 1.15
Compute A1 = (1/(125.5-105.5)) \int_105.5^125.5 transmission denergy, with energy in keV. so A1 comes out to 4.01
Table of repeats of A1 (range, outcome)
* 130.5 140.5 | 3.6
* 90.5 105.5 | 4.08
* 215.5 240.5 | 4.17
